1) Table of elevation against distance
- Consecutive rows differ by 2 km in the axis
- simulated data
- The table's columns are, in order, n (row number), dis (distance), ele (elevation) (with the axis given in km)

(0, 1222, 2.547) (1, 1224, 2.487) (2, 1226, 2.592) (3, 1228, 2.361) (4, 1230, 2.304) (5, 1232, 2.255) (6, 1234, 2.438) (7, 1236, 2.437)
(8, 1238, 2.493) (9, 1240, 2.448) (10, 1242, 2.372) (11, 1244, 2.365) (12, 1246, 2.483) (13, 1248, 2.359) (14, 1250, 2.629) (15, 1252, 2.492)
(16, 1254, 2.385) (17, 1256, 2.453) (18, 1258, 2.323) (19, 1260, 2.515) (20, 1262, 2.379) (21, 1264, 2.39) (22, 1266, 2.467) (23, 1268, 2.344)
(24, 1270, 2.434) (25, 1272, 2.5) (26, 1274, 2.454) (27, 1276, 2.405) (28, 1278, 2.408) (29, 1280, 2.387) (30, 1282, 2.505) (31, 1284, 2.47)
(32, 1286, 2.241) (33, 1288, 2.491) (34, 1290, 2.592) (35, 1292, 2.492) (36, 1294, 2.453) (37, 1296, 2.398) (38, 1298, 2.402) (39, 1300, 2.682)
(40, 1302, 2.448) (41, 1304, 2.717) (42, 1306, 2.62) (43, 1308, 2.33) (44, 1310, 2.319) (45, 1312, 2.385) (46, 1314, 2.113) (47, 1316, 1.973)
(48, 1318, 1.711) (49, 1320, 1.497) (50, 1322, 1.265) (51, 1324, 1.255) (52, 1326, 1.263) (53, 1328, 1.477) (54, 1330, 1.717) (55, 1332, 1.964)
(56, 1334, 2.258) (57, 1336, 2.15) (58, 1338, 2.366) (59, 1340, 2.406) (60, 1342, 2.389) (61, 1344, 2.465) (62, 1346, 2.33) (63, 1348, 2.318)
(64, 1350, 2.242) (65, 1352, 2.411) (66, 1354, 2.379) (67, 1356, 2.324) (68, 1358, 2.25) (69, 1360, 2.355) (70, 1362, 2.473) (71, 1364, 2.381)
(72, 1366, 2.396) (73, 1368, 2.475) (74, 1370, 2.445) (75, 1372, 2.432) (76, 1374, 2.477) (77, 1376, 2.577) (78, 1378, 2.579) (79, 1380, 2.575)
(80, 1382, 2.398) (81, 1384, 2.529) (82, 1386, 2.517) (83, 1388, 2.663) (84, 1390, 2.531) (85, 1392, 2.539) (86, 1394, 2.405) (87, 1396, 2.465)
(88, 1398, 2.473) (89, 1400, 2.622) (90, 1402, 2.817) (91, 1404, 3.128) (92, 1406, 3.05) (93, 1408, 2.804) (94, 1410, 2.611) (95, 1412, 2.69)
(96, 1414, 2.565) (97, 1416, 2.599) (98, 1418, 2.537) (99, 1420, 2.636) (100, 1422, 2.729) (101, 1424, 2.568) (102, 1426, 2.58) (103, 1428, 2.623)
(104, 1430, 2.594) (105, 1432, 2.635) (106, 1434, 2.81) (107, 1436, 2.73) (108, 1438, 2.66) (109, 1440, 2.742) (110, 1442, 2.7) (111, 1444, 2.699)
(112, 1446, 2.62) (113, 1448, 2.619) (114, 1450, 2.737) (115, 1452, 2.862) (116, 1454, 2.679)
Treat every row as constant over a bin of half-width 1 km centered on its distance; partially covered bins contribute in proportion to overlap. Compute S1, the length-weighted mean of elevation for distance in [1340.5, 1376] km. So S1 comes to 2.39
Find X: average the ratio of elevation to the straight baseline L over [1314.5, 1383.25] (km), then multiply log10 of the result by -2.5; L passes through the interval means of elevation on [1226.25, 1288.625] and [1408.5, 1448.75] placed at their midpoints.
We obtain 0.17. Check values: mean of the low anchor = 2.42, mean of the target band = 2.18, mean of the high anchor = 2.65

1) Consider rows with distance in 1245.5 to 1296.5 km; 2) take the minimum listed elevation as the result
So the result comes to 2.241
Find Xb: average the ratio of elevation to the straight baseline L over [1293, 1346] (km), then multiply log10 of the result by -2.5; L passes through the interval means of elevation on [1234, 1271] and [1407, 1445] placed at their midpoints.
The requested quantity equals 0.19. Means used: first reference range 2.43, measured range 2.12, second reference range 2.66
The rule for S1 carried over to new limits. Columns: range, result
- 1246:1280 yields 2.43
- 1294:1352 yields 2.13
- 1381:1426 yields 2.63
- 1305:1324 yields 1.98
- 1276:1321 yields 2.35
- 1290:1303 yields 2.49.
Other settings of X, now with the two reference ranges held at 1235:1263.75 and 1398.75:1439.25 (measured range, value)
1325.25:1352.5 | 0.21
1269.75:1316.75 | 0.03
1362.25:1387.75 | 0.06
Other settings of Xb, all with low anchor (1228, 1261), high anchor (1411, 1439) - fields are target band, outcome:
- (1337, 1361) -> 0.086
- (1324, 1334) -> 0.471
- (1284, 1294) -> 0.008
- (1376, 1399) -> 0.032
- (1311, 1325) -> 0.395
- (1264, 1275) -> 0.007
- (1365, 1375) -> 0.055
